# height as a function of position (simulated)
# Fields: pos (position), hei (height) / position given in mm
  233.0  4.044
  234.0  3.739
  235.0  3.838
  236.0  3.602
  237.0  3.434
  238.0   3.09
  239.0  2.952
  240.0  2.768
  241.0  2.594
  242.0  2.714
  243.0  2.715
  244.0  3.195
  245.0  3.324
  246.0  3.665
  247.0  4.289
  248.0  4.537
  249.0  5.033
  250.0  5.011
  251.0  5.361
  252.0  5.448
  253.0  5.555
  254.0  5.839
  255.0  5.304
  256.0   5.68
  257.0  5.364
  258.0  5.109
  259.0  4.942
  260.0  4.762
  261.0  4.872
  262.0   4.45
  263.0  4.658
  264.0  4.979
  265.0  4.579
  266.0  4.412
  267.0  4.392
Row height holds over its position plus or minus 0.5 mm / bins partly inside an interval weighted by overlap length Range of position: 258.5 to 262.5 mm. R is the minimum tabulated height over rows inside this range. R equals 4.45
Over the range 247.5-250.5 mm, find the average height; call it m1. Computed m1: 4.86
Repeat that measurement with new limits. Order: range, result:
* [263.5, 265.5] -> 4.78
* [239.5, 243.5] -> 2.7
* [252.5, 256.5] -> 5.59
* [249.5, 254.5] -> 5.44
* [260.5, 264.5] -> 4.74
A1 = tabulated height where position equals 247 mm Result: 4.289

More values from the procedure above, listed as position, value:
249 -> 5.033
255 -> 5.304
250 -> 5.011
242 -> 2.714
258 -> 5.109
